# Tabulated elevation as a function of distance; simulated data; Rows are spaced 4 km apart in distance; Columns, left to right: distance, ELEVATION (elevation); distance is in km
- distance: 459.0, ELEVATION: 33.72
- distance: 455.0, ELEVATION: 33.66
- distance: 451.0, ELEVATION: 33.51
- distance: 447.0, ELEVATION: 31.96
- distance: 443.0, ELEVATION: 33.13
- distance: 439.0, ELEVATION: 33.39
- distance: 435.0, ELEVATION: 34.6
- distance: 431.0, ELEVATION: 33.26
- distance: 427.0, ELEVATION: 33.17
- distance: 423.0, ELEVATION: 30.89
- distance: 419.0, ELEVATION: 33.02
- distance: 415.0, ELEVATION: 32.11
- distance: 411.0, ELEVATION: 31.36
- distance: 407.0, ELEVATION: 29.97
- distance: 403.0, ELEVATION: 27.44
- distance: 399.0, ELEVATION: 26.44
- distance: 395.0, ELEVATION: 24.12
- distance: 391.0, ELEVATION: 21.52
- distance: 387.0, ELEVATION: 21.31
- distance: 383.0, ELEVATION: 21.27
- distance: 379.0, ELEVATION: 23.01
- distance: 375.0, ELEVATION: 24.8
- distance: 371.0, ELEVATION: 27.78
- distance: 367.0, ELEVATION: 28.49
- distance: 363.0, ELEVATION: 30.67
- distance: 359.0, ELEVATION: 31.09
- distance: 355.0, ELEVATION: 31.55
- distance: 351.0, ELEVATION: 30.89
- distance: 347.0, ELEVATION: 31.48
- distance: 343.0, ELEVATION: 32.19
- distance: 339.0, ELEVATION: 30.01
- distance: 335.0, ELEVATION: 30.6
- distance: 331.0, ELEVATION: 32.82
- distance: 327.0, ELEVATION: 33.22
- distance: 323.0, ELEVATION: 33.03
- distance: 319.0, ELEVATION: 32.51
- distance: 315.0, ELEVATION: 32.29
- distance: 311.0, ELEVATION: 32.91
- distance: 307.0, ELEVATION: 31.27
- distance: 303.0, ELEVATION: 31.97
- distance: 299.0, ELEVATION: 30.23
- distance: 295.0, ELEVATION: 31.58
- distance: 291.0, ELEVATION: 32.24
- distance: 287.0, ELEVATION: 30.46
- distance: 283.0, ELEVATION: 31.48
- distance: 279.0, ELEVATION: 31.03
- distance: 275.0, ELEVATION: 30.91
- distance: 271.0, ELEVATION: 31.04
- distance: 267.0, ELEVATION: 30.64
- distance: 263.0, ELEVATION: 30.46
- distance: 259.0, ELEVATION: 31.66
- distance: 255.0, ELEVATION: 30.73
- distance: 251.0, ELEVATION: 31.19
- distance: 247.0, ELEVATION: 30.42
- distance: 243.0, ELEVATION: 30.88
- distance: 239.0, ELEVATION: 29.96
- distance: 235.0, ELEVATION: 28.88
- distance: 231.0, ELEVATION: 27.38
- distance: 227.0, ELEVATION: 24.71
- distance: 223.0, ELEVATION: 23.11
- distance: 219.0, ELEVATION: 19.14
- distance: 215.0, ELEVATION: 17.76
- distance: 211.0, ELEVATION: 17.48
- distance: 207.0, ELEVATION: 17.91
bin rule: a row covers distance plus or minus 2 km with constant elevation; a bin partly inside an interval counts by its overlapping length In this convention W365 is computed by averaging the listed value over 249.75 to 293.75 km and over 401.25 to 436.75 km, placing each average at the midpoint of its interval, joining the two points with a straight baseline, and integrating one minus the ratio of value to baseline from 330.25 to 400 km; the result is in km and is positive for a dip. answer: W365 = 8.4 km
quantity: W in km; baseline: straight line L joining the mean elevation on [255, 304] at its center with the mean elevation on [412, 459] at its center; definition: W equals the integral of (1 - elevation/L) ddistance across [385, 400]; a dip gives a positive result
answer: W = 4.31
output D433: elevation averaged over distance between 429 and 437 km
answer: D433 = 33.9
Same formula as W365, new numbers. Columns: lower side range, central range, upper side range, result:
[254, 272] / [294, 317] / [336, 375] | -0.9 km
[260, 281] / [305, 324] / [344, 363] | -0.8 km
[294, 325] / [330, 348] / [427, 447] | 0.5 km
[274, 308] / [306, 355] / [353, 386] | -4.6 km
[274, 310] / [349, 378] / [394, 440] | 1.8 km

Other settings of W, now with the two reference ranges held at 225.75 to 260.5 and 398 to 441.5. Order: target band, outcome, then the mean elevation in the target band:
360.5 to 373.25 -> 0.8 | 29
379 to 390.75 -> 3.6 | 21.6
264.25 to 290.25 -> -0.9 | 31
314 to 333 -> -1.4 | 32.8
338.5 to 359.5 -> -0.4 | 31.3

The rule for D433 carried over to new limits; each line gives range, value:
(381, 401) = 22.9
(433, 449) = 33.3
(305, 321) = 32.2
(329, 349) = 31.4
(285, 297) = 31.4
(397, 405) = 26.9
